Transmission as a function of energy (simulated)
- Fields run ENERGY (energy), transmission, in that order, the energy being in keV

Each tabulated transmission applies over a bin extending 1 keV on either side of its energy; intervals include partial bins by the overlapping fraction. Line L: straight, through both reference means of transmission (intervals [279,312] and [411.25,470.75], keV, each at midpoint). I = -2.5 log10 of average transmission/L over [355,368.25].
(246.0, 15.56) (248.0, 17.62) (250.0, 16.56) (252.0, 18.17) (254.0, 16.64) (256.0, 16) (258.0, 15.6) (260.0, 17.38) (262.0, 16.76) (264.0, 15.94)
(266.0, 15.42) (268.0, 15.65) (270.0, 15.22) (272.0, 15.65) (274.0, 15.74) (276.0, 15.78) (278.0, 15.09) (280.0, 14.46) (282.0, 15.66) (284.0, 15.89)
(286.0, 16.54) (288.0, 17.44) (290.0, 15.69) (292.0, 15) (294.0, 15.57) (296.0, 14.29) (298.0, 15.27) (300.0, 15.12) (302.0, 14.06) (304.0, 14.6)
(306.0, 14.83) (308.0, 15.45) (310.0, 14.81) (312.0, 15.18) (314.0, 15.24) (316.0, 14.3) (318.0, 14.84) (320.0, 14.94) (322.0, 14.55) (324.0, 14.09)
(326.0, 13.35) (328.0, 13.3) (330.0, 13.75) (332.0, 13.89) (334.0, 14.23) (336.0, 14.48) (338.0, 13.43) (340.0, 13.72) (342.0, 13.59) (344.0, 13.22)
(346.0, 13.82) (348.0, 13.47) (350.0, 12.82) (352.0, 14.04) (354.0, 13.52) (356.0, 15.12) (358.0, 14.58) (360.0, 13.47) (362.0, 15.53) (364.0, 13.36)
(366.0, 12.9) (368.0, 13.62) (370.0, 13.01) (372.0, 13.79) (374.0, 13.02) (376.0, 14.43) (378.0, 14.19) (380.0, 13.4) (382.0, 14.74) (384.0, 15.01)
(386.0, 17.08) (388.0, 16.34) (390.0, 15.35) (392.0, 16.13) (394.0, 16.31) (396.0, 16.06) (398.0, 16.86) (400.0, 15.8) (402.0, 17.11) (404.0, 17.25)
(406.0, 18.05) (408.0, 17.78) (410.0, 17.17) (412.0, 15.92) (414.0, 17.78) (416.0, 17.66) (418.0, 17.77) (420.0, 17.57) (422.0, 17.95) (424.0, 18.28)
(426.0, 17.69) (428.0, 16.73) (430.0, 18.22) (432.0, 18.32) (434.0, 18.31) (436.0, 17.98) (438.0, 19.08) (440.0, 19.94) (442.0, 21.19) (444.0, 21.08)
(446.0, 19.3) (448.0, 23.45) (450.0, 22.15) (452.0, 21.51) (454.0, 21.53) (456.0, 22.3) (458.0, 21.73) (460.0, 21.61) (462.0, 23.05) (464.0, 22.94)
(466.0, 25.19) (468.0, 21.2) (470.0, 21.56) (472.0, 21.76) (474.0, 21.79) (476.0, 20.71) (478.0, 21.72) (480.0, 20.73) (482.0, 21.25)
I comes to 0.229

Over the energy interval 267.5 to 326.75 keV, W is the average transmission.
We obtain 15.1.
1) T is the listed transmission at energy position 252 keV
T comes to 18.17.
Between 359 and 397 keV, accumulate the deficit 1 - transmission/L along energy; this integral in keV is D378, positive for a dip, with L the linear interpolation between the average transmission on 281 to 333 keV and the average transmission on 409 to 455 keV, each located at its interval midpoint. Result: 5.8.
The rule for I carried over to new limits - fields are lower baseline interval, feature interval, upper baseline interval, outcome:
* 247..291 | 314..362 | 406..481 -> 0.25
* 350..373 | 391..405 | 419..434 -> -0.03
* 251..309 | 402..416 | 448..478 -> 0.17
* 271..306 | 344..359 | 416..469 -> 0.24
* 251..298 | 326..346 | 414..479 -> 0.26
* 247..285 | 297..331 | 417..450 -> 0.16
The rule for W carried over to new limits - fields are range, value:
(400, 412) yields 17.2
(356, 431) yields 15.9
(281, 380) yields 14.4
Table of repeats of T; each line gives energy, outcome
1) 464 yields 22.94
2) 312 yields 15.18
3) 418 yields 17.77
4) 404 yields 17.25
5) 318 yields 14.84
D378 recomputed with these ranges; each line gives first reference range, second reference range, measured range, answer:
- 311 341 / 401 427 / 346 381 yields 4.1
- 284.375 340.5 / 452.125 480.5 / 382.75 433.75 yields 5.8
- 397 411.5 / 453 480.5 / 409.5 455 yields 0.8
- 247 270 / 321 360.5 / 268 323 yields 0.1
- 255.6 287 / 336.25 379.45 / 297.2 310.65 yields 0.1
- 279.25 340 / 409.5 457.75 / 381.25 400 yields 1.8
